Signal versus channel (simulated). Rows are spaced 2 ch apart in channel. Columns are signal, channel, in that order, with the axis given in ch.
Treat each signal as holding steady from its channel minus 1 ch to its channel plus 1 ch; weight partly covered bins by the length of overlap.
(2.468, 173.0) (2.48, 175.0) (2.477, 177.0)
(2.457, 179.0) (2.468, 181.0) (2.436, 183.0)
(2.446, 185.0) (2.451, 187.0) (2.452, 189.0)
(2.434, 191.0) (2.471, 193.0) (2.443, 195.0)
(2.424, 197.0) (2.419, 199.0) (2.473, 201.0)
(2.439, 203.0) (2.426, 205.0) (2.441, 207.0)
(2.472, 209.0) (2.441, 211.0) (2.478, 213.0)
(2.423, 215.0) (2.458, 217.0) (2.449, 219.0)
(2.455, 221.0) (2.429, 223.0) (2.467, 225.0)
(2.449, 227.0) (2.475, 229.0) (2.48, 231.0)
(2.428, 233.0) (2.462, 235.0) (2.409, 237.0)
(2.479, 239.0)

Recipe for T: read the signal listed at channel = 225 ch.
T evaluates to 2.467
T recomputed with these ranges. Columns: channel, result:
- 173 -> 2.468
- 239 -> 2.479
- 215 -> 2.423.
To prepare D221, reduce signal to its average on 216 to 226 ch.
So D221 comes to 2.45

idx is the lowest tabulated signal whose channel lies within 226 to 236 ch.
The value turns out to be 2.428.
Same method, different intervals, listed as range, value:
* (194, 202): 2.419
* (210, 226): 2.423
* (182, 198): 2.424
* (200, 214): 2.426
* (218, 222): 2.449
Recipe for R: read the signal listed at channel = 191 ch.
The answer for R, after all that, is 2.434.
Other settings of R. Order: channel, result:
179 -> 2.457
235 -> 2.462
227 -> 2.449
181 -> 2.468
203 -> 2.439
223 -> 2.429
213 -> 2.478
